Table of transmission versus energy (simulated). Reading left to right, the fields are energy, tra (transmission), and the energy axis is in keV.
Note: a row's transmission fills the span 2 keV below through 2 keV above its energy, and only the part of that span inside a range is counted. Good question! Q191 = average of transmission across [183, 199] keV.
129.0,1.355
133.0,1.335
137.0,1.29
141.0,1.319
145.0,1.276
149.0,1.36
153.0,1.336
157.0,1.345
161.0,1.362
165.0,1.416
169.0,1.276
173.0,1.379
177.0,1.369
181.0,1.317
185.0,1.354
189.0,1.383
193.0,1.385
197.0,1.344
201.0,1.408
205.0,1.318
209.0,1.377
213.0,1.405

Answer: 1.37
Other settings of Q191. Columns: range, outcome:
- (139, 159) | 1.33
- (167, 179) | 1.34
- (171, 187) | 1.35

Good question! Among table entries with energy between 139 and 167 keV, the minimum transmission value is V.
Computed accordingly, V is 1.276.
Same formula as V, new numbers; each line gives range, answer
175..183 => 1.317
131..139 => 1.29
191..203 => 1.344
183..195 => 1.354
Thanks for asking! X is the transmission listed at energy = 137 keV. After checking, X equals 1.29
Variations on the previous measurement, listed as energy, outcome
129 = 1.355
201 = 1.408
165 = 1.416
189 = 1.383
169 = 1.276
